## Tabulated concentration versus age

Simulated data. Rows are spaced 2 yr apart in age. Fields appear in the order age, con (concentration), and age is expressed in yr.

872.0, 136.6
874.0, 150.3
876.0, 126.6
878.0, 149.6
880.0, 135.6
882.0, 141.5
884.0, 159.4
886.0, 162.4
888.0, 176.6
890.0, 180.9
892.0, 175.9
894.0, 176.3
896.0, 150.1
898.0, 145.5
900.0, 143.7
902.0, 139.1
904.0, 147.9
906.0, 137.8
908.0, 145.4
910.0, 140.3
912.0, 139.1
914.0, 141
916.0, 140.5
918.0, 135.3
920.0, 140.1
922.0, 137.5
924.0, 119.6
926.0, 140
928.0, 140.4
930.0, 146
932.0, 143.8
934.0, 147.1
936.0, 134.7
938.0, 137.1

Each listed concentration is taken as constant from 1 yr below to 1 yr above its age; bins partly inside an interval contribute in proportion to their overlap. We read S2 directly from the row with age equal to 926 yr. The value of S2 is 140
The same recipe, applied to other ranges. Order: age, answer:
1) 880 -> 135.6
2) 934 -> 147.1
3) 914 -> 141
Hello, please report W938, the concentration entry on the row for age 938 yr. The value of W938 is 137.1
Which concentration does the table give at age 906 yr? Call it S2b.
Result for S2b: 137.8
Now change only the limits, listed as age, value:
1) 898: 145.5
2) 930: 146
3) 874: 150.3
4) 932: 143.8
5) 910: 140.3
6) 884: 159.4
